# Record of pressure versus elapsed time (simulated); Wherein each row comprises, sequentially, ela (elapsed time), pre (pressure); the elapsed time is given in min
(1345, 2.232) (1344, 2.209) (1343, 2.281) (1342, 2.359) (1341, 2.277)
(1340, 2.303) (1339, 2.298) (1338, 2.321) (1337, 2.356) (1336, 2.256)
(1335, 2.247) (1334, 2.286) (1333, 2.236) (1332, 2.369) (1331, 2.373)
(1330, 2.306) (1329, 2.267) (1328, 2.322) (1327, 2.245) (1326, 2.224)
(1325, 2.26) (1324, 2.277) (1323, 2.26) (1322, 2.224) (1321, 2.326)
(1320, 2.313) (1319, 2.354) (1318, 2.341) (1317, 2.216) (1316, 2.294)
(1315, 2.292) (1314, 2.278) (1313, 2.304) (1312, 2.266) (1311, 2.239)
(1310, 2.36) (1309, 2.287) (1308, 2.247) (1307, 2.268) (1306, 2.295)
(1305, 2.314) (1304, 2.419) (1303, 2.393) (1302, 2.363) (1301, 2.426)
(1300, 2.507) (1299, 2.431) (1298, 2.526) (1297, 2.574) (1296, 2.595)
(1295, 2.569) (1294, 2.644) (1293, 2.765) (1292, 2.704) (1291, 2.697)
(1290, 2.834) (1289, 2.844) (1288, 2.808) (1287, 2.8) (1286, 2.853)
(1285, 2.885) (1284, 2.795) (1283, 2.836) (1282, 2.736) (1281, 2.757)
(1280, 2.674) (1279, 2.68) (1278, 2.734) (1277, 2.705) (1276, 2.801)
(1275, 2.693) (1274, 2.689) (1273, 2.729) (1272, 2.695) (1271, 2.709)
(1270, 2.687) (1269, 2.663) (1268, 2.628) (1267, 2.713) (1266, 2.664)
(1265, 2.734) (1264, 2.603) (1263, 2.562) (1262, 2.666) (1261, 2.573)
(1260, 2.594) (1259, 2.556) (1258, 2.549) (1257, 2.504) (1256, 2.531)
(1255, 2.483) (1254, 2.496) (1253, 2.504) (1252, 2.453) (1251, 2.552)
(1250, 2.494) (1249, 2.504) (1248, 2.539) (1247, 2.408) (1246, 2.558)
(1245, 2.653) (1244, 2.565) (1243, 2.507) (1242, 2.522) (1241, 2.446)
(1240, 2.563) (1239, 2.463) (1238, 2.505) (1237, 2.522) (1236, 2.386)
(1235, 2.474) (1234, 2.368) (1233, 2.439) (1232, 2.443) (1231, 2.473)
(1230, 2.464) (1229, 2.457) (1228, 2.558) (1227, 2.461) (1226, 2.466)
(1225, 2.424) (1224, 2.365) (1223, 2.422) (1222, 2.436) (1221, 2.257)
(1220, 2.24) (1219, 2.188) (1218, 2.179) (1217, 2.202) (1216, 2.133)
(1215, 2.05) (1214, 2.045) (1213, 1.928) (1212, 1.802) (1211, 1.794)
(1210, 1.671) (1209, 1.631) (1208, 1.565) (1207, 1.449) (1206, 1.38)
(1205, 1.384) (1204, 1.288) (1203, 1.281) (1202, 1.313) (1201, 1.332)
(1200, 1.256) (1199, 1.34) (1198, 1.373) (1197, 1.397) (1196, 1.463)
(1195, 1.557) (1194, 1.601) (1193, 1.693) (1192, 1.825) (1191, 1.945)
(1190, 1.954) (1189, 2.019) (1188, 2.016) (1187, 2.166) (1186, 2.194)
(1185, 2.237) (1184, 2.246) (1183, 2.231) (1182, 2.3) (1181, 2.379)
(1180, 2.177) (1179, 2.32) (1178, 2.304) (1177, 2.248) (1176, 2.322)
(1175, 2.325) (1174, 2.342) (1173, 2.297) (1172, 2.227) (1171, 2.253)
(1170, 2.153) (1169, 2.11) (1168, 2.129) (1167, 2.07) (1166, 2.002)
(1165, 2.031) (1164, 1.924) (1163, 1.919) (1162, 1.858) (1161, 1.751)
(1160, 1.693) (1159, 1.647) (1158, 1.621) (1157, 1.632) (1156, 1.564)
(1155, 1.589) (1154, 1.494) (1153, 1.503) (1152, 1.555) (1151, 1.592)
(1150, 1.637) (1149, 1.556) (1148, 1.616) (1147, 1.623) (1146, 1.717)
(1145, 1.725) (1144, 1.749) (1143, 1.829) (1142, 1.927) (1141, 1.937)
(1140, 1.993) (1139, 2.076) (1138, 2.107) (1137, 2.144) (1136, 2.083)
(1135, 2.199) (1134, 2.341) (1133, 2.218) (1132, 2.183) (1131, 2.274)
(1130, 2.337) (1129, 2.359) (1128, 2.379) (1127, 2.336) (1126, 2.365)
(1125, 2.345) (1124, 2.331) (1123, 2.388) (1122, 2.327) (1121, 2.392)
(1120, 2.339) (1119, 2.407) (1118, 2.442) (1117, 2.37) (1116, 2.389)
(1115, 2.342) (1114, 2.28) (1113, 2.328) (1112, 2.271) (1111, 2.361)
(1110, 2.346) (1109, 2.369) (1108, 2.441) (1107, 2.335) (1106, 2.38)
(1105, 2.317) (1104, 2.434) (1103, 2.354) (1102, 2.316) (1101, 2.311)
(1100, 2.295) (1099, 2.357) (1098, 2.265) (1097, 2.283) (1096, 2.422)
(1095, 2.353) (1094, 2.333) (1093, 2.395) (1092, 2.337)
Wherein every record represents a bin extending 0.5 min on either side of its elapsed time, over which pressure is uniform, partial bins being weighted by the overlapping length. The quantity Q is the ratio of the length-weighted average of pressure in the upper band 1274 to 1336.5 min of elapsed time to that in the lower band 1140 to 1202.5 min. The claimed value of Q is 1.3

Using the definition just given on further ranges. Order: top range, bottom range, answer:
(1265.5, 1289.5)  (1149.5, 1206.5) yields 1.48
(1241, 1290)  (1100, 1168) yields 1.27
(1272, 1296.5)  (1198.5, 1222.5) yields 1.56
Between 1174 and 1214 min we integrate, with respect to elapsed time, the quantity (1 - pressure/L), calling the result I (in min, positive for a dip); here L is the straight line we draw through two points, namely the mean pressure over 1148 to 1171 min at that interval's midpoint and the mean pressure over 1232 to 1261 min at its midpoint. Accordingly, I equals 4.4 min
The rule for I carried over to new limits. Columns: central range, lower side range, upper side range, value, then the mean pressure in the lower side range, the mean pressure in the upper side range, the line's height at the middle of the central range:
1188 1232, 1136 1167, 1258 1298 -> 6.4 min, 1.78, 2.7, 2.2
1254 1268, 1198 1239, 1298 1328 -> -2.8 min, 2.03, 2.31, 2.16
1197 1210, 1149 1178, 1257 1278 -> 4.8 min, 1.91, 2.66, 2.2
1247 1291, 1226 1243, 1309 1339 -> -4.8 min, 2.47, 2.29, 2.4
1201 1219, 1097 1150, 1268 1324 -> 5.0 min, 2.21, 2.54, 2.37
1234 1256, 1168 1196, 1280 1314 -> -1.4 min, 2.12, 2.55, 2.36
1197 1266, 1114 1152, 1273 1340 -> 2.9 min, 2.11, 2.47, 2.31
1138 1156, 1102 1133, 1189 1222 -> 3.5 min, 2.35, 1.72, 2.14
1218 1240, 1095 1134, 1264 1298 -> 1.6 min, 2.34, 2.72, 2.6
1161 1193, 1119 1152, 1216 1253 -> 1.3 min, 2.07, 2.44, 2.23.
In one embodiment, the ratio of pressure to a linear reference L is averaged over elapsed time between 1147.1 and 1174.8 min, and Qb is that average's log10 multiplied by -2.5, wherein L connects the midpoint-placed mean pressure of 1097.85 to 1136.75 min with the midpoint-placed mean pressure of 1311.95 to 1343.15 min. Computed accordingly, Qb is 0.250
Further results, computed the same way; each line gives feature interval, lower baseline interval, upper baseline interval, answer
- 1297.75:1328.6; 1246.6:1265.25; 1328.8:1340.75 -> 0.02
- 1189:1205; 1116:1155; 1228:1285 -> 0.46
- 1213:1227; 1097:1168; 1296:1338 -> -0.03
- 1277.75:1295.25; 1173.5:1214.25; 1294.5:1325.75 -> -0.23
